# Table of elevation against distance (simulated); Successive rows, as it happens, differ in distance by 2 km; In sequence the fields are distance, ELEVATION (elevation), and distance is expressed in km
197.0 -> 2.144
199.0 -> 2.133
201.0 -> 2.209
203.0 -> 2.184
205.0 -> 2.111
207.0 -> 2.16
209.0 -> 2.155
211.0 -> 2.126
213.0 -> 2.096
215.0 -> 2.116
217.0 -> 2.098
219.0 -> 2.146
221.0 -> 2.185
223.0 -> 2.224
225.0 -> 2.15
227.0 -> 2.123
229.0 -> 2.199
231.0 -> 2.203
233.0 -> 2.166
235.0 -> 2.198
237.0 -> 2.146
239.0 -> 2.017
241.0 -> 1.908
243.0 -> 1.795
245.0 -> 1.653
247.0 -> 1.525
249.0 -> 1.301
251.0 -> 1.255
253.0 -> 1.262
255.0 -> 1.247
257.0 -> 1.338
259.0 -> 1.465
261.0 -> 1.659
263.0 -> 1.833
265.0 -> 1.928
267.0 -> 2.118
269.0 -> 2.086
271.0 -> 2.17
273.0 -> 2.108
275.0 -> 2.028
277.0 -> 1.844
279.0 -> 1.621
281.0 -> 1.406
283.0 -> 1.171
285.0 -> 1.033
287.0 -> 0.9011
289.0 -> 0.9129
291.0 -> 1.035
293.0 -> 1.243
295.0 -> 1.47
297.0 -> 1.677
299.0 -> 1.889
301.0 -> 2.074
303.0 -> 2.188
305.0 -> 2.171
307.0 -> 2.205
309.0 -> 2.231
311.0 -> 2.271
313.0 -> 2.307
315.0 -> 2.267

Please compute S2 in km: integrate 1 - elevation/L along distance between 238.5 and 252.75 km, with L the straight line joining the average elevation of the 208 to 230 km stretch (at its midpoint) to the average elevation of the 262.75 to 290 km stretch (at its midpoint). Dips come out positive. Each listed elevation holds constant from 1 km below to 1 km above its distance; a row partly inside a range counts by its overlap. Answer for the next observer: 2.4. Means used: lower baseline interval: 2.15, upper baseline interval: 1.65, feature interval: 1.6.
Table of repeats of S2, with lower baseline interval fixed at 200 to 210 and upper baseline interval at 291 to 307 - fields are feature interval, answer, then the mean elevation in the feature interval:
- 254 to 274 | 1.4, 1.8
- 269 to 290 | 3.7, 1.55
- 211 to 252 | 1.7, 1.98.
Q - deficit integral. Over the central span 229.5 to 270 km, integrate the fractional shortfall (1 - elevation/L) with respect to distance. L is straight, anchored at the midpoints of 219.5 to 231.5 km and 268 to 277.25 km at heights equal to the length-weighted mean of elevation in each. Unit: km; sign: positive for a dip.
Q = 6.9 km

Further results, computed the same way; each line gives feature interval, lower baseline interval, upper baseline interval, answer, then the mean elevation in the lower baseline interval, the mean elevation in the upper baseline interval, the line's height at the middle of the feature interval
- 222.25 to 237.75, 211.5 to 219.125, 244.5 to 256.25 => -3.3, 2.11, 1.36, 1.8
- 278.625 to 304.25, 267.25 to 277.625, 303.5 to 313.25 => 8.6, 2.06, 2.23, 2.15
